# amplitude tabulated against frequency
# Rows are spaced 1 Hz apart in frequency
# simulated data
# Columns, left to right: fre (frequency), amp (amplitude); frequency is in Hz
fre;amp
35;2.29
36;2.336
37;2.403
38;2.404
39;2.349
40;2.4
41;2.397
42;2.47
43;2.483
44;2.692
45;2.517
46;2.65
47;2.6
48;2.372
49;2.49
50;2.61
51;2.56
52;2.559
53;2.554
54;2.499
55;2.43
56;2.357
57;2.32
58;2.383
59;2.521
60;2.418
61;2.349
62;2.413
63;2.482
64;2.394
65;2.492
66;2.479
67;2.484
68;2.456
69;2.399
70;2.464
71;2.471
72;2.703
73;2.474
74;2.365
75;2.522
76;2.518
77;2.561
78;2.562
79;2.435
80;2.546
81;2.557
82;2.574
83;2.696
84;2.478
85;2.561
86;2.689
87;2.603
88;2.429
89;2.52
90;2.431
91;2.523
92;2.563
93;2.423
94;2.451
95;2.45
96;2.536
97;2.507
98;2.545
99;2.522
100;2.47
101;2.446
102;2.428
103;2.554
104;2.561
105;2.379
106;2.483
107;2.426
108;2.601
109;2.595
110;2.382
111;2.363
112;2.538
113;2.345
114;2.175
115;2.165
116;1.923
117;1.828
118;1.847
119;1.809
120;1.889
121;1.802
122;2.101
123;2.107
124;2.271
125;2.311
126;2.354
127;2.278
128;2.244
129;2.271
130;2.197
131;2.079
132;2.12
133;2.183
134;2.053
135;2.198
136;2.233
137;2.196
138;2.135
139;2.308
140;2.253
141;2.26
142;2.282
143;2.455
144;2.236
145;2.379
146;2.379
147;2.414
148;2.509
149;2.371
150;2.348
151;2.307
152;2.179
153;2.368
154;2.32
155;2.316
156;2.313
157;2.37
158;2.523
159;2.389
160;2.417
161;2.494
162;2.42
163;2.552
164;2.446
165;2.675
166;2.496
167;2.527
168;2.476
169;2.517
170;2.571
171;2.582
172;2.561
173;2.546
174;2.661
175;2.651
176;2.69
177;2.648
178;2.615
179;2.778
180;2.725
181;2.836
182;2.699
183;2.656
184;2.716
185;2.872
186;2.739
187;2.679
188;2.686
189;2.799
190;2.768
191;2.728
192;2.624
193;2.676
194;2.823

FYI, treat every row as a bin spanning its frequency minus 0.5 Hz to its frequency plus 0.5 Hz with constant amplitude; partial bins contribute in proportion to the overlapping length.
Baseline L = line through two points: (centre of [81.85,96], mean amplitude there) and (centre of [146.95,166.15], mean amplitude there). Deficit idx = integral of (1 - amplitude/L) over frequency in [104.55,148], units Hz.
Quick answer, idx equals 4.1 Hz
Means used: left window 2.53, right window 2.41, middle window 2.23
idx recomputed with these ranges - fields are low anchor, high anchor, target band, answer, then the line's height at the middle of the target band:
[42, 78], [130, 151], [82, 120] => -0.5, 2.38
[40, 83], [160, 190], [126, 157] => 3.8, 2.59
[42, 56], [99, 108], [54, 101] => 0.3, 2.5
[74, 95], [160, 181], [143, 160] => 1.4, 2.57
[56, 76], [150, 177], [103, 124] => 2.0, 2.46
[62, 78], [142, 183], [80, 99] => -0.3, 2.49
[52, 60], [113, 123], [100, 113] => -2.6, 2.06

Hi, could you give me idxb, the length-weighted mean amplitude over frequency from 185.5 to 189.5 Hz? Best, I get 2.73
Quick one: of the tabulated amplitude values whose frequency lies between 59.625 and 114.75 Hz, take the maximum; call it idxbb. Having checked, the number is 2.703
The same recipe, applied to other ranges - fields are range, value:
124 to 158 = 2.523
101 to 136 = 2.601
